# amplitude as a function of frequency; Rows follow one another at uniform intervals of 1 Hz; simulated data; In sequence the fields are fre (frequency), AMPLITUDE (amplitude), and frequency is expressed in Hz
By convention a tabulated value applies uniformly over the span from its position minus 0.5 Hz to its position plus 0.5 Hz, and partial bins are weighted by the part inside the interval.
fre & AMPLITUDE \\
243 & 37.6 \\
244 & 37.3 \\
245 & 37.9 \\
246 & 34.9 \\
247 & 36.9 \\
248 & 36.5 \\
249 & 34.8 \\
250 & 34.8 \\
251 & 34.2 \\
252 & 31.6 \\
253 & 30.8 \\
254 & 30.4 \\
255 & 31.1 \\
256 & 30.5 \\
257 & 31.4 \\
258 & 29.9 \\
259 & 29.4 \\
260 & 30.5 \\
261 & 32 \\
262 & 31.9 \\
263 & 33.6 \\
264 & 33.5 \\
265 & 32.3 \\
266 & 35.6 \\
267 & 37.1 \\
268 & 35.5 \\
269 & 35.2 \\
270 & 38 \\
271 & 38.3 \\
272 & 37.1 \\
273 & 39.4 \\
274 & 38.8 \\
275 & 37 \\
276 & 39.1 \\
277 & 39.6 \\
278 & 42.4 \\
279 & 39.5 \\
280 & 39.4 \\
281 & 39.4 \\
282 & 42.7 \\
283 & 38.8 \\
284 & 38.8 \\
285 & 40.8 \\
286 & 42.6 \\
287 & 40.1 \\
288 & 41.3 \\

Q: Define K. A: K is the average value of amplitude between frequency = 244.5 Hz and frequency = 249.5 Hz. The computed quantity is 36.2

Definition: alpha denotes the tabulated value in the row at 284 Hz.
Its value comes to 38.8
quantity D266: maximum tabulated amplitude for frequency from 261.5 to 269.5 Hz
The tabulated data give 37.1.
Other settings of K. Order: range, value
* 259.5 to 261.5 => 31.2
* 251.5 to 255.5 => 31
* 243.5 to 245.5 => 37.6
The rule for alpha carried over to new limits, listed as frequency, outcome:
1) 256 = 30.5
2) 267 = 37.1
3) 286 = 42.6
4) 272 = 37.1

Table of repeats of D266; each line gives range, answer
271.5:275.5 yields 39.4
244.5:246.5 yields 37.9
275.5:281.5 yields 42.4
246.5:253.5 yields 36.9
